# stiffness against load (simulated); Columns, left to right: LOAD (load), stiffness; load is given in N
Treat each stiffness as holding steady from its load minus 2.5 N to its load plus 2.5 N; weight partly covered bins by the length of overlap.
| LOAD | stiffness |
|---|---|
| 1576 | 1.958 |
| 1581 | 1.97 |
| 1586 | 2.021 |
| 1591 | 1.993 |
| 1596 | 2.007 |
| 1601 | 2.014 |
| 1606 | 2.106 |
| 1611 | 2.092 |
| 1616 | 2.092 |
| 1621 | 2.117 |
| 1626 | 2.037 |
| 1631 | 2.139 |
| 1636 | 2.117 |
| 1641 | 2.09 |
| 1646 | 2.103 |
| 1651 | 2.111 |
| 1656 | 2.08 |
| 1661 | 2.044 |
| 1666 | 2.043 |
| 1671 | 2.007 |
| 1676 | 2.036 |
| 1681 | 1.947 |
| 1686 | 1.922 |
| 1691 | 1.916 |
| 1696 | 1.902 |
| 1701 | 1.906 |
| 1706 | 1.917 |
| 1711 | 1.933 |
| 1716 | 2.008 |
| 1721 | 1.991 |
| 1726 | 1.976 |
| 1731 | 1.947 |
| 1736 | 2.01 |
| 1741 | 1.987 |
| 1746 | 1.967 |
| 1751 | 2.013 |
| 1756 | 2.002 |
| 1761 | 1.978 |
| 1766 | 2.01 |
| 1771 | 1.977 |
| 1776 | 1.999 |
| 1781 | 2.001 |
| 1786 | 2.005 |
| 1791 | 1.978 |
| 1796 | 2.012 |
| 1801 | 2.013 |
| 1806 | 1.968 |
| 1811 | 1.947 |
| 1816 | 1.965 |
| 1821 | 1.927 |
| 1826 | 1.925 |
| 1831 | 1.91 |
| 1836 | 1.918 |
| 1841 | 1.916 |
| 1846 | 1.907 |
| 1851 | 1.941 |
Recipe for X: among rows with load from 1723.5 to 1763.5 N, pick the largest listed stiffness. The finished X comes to 2.013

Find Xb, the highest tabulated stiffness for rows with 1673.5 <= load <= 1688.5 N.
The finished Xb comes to 2.036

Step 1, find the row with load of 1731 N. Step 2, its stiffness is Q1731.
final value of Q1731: 1.947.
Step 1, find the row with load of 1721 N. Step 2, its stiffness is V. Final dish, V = 1.991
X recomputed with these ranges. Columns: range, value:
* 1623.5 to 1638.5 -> 2.139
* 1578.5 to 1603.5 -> 2.021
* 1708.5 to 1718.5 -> 2.008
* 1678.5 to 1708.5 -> 1.947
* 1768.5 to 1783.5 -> 2.001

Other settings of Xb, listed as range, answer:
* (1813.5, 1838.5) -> 1.965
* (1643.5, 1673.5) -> 2.111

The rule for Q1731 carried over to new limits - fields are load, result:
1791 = 1.978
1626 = 2.037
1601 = 2.014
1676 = 2.036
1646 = 2.103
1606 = 2.106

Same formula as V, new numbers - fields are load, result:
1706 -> 1.917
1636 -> 2.117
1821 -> 1.927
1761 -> 1.978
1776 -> 1.999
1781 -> 2.001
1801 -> 2.013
